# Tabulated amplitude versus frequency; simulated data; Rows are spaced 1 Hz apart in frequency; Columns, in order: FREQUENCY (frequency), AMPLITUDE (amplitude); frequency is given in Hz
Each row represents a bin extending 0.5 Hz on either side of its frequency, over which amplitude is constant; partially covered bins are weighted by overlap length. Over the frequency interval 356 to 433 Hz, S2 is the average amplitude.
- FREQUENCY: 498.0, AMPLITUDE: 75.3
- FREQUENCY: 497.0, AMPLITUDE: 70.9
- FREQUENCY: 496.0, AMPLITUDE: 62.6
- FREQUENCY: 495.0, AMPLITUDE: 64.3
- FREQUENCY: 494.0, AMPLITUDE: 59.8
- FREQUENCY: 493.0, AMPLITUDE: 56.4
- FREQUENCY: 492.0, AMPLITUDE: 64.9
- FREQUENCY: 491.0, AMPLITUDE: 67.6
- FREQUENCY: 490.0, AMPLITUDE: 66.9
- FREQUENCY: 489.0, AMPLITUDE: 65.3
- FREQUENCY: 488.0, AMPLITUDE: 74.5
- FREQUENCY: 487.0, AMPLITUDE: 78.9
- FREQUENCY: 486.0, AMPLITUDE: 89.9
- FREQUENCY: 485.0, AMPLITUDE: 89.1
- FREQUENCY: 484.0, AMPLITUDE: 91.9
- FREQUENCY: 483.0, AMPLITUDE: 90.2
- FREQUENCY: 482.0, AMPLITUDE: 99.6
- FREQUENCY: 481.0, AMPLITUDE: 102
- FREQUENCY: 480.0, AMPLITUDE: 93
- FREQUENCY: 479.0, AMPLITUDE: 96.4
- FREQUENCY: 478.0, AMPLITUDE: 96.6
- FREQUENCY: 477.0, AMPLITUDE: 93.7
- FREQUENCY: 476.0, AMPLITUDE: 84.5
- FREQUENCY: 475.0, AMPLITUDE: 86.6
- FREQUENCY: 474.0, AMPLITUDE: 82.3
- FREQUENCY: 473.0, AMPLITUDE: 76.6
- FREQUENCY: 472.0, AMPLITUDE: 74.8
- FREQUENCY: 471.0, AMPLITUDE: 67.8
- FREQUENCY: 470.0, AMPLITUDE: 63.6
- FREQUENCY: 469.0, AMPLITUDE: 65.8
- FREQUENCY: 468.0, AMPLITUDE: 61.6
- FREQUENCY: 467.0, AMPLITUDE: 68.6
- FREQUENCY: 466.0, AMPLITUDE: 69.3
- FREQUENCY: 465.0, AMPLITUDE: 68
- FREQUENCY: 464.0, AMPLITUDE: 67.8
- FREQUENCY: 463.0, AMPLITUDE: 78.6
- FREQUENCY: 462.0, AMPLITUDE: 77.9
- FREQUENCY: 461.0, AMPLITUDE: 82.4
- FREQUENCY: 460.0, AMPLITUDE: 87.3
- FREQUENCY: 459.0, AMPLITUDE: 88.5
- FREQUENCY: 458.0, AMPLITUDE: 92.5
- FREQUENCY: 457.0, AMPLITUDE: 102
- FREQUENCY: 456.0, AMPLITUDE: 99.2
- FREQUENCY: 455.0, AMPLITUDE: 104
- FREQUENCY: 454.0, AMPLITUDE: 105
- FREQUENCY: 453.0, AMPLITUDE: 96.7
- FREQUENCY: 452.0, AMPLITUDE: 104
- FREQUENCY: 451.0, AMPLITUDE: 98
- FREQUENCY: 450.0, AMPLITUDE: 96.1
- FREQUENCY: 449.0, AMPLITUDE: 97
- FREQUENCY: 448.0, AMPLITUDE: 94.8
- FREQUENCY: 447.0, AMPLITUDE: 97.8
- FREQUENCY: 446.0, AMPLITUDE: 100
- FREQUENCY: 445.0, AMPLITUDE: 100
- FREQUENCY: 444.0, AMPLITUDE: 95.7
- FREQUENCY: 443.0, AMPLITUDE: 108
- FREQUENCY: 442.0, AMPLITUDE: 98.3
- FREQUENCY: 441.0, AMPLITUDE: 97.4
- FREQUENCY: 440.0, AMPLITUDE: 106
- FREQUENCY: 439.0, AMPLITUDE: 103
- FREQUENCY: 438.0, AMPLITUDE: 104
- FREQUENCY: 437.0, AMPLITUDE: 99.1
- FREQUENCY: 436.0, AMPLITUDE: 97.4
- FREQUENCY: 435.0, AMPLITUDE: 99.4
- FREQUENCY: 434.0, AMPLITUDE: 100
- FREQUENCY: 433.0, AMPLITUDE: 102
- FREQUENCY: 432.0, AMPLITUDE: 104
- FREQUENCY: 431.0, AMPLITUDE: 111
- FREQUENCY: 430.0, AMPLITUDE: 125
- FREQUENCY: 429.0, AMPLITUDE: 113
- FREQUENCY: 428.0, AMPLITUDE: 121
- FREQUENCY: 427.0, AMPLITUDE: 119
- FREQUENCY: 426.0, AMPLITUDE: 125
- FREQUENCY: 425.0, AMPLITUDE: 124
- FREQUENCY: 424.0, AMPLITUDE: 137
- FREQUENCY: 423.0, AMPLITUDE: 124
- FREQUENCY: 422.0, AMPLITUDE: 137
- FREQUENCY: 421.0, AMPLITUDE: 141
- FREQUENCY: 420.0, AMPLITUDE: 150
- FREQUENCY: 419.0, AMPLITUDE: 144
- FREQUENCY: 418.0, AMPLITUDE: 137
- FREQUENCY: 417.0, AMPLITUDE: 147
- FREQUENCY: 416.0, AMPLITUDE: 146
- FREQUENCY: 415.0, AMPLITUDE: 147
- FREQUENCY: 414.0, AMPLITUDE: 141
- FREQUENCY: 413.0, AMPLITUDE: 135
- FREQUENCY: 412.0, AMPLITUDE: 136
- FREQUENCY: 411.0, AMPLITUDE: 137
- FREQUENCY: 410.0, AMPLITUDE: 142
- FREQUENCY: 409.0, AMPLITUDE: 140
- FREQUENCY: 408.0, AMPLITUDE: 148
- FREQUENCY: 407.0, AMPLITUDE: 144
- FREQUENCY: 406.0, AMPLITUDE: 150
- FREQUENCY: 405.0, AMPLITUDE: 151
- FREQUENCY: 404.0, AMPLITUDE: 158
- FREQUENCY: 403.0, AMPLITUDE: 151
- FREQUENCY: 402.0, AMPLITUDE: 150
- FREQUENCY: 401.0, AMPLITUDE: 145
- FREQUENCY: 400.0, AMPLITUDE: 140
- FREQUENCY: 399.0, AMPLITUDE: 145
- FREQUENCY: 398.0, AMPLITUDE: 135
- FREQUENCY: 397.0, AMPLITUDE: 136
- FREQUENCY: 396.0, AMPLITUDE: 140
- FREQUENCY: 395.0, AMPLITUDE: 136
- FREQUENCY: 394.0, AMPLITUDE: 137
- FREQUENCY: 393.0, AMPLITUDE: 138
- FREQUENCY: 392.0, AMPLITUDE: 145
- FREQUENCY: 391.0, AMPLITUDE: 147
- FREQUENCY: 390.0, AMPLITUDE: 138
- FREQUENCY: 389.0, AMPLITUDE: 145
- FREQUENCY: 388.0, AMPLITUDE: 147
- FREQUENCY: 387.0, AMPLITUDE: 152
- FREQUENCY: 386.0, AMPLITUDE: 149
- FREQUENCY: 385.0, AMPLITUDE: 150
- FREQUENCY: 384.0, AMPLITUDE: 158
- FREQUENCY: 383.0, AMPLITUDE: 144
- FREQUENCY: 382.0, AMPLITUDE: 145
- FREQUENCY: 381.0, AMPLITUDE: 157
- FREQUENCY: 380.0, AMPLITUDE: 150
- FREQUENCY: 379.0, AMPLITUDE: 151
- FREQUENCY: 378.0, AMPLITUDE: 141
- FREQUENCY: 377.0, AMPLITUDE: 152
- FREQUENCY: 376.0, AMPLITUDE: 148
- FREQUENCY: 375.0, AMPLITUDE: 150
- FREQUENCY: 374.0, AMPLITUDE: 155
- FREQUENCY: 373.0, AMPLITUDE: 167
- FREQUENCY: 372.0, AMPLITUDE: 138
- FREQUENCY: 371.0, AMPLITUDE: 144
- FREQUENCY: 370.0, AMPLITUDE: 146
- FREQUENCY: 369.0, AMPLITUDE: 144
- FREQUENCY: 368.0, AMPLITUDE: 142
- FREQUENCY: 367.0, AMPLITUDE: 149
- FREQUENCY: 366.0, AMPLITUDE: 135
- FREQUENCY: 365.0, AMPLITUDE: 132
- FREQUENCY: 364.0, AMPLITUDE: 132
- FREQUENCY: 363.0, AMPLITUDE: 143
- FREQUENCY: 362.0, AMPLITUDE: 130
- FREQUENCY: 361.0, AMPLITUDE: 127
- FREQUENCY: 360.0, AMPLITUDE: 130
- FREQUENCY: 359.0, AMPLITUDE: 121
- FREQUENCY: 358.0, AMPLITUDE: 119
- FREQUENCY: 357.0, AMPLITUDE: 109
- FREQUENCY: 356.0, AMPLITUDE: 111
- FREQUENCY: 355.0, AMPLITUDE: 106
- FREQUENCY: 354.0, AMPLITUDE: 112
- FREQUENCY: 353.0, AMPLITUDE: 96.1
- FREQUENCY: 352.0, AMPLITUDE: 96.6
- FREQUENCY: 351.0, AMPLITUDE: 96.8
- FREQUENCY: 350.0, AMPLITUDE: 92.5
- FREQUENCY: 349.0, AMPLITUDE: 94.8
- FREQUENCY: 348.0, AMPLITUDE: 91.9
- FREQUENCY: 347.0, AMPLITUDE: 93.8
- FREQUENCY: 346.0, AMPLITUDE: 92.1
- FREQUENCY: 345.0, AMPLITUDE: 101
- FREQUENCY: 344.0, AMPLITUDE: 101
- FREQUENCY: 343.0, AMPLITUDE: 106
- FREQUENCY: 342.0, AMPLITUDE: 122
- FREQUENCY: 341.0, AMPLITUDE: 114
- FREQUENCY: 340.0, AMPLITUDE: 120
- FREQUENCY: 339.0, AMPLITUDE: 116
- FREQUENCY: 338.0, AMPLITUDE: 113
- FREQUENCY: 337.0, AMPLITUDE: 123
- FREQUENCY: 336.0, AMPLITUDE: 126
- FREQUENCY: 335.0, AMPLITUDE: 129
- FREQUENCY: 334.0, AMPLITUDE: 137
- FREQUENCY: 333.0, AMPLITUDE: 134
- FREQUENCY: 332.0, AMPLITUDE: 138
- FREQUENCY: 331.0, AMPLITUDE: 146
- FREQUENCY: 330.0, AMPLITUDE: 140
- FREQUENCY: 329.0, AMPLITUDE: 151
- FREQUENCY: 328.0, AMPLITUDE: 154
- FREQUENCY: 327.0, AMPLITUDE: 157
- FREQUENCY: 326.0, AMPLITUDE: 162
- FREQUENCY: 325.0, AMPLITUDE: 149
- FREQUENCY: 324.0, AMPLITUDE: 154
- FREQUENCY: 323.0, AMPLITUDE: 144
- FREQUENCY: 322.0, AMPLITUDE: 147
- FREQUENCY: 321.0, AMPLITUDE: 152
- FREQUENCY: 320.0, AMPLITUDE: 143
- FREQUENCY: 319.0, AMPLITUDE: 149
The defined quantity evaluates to 139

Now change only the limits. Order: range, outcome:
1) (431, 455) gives 100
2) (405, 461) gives 116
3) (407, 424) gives 141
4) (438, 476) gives 88.3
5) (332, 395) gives 130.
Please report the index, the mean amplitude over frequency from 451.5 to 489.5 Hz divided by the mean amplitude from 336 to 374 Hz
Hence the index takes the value 0.71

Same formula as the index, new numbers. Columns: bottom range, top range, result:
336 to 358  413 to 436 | 1.19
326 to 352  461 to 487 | 0.68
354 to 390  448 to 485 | 0.62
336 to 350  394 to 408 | 1.35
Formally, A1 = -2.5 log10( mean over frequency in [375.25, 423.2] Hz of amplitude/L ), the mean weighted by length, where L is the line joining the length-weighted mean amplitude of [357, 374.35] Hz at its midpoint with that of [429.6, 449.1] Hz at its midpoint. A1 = -0.19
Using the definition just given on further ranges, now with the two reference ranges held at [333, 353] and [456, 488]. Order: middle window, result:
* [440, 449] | -0.12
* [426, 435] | -0.22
